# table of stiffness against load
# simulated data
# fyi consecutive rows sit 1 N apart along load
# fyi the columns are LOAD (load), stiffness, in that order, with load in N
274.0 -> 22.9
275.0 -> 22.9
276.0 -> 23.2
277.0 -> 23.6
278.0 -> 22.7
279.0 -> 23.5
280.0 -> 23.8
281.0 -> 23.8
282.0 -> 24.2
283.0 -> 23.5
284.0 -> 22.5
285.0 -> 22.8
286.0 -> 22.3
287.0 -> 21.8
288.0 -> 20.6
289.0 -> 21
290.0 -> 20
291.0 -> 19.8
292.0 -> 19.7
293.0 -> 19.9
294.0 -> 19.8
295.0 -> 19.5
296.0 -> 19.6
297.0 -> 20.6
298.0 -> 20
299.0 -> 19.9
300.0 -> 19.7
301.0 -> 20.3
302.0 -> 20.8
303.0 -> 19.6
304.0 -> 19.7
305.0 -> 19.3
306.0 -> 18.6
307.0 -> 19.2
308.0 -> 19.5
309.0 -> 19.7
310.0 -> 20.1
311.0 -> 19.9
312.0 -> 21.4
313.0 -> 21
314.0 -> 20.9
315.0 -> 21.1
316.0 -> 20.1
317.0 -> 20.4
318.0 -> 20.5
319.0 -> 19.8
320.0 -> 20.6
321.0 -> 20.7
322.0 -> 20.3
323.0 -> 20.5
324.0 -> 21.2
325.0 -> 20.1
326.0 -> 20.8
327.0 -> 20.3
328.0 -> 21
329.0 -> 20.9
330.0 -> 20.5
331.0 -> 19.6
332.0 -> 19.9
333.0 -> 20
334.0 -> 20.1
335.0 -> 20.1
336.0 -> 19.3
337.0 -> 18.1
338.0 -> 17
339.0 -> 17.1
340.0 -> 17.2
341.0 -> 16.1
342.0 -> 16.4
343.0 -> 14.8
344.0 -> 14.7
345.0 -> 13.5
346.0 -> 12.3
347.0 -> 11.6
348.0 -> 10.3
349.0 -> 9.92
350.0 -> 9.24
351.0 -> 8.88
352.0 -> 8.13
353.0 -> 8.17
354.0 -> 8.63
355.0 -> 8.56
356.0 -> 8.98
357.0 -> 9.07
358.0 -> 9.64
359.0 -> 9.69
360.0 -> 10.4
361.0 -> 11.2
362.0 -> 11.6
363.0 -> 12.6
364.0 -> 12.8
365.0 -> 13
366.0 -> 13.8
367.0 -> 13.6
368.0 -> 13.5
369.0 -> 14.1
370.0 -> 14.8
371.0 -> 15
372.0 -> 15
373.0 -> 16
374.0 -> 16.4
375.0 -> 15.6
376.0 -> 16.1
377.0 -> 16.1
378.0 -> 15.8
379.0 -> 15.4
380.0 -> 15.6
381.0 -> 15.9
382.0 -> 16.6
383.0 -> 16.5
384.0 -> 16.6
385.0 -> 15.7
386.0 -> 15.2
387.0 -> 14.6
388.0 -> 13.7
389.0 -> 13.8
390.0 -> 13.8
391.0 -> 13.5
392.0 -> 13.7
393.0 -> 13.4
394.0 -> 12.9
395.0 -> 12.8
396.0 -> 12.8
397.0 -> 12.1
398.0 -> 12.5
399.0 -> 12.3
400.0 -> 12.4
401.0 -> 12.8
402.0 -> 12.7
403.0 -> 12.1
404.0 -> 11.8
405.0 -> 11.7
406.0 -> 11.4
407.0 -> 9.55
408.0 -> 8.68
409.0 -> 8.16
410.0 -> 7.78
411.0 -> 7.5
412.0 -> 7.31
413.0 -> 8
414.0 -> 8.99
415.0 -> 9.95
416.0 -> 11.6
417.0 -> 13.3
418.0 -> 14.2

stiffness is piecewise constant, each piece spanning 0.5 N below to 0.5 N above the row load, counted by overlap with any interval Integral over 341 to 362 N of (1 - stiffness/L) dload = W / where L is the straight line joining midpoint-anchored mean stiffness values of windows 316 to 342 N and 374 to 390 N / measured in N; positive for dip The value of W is 8.3 N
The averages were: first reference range 19.6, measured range 10.9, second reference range 15.5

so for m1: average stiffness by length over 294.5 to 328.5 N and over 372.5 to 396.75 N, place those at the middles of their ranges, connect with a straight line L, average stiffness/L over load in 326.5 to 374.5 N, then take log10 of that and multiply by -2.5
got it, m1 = 0.22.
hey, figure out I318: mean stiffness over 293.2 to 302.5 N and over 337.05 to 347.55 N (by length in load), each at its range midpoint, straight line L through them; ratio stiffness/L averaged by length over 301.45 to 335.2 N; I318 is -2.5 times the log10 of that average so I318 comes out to -0.14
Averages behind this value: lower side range 20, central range 20.2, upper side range 15.2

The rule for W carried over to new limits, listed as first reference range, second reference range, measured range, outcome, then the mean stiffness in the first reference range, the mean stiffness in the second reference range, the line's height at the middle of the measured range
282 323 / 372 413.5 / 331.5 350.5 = 1.9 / 20.5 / 13.1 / 17.3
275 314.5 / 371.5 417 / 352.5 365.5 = 4.5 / 21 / 13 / 15.8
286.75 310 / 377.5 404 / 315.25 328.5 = -1.5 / 19.9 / 14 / 18.4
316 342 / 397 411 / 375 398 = -2.9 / 19.6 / 11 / 13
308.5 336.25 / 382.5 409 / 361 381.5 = 1.1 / 20.4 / 12.9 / 15.4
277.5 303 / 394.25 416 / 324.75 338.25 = -1.9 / 21.3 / 10.7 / 17.5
